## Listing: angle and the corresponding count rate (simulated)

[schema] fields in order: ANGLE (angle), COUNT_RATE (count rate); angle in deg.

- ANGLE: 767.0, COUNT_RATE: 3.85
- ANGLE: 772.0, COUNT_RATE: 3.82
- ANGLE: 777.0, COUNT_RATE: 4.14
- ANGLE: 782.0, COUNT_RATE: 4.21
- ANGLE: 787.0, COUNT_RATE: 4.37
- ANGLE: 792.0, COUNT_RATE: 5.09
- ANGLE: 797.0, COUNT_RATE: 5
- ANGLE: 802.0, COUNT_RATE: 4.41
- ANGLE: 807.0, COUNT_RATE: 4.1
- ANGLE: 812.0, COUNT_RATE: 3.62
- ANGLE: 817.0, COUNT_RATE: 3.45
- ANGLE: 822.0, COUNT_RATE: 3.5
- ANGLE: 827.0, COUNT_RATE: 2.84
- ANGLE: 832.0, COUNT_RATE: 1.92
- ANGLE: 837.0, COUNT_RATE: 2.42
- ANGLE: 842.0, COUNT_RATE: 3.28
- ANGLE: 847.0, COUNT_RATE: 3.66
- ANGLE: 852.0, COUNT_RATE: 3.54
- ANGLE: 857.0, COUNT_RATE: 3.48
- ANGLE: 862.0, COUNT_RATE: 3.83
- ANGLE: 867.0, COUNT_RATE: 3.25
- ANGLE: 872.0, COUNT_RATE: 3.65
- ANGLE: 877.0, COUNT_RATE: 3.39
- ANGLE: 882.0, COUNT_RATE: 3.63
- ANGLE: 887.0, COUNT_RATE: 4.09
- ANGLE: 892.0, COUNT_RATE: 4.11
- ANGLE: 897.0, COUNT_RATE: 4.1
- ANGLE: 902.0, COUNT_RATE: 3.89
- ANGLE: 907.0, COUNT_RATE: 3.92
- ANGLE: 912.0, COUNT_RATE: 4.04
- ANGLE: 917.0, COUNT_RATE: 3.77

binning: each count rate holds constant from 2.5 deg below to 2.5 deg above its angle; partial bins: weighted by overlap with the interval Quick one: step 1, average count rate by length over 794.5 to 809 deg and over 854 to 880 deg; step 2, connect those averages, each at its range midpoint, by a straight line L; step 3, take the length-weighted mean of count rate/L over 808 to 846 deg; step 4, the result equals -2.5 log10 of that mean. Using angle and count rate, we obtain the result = 0.32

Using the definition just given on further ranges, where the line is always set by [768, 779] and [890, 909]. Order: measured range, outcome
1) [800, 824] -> 0.045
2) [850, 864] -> 0.108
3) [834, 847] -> 0.318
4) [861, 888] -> 0.112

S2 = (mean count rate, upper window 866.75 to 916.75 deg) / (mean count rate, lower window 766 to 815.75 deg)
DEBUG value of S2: 0.90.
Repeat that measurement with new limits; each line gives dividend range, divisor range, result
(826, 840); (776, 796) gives 0.53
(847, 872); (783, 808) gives 0.77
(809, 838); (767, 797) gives 0.69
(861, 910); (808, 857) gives 1.19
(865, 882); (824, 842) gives 1.36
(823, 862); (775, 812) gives 0.70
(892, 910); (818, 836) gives 1.43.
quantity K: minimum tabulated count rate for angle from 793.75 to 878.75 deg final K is 1.92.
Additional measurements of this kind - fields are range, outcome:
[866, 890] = 3.25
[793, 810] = 4.1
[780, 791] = 4.21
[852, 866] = 3.48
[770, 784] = 3.82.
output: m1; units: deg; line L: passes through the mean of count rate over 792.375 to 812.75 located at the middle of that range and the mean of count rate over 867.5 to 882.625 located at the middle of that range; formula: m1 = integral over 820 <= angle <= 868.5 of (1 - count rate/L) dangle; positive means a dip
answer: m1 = 8.8 deg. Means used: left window 4.42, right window 3.51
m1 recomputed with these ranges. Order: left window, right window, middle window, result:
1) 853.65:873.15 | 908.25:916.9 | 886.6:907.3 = -1.1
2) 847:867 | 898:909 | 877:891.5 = -0.1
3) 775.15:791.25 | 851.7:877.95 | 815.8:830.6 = 3.0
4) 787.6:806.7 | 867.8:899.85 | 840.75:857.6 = 2.6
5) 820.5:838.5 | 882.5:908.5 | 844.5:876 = -2.9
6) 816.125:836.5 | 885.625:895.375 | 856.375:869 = 0.0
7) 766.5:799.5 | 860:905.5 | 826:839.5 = 5.7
